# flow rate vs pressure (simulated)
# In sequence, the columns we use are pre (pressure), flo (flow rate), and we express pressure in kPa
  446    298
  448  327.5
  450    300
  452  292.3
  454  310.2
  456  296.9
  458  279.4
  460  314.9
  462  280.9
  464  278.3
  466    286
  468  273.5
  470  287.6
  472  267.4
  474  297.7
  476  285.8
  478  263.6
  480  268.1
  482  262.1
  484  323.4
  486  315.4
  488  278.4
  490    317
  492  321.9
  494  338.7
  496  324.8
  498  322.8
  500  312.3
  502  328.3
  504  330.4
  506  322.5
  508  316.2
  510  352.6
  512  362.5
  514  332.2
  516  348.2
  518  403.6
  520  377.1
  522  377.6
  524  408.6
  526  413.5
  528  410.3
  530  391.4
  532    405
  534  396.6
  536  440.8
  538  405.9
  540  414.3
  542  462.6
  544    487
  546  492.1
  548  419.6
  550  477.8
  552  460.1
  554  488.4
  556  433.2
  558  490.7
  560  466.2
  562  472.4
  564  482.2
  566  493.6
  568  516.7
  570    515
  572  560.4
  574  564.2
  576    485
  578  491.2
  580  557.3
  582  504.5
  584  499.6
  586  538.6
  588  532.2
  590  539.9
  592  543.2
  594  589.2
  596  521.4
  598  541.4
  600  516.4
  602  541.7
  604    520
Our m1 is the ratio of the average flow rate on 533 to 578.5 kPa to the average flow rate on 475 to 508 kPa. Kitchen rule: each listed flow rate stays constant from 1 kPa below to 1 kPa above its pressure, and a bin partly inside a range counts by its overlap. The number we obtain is 1.5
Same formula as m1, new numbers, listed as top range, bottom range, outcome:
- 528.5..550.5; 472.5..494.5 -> 1.47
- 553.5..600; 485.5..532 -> 1.47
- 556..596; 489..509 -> 1.60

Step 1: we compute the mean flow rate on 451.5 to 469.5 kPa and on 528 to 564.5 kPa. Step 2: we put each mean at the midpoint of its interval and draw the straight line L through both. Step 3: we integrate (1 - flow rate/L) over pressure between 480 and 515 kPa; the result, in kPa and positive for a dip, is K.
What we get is 3.75 kPa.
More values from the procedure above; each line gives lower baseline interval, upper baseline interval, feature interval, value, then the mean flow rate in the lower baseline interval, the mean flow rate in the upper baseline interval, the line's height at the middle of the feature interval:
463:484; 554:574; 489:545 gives 1.7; 279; 496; 383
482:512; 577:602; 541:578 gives -1.9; 321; 532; 463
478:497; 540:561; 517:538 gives 0.2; 303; 465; 406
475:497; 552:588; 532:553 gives -0.3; 300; 503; 437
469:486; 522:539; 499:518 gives 1.0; 284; 407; 356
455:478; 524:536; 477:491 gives 1.3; 285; 407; 319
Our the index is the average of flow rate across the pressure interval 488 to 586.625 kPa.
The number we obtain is 423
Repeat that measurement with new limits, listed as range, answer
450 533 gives 324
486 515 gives 325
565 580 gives 521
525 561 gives 442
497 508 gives 323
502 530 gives 365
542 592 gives 499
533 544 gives 430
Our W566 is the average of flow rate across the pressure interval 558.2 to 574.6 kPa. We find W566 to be 507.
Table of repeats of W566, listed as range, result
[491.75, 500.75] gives 325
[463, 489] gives 284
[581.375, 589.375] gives 520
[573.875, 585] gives 513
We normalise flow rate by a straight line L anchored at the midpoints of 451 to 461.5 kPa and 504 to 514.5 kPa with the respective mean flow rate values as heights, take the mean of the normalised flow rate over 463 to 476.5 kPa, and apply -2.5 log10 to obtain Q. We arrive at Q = 0.09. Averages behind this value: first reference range 298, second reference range 337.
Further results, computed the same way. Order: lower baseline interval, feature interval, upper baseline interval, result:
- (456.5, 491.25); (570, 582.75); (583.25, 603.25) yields -0.05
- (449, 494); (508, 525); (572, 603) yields 0.05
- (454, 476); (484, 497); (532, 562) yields 0.07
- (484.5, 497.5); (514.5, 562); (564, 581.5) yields 0.01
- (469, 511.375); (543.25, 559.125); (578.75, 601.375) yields -0.05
